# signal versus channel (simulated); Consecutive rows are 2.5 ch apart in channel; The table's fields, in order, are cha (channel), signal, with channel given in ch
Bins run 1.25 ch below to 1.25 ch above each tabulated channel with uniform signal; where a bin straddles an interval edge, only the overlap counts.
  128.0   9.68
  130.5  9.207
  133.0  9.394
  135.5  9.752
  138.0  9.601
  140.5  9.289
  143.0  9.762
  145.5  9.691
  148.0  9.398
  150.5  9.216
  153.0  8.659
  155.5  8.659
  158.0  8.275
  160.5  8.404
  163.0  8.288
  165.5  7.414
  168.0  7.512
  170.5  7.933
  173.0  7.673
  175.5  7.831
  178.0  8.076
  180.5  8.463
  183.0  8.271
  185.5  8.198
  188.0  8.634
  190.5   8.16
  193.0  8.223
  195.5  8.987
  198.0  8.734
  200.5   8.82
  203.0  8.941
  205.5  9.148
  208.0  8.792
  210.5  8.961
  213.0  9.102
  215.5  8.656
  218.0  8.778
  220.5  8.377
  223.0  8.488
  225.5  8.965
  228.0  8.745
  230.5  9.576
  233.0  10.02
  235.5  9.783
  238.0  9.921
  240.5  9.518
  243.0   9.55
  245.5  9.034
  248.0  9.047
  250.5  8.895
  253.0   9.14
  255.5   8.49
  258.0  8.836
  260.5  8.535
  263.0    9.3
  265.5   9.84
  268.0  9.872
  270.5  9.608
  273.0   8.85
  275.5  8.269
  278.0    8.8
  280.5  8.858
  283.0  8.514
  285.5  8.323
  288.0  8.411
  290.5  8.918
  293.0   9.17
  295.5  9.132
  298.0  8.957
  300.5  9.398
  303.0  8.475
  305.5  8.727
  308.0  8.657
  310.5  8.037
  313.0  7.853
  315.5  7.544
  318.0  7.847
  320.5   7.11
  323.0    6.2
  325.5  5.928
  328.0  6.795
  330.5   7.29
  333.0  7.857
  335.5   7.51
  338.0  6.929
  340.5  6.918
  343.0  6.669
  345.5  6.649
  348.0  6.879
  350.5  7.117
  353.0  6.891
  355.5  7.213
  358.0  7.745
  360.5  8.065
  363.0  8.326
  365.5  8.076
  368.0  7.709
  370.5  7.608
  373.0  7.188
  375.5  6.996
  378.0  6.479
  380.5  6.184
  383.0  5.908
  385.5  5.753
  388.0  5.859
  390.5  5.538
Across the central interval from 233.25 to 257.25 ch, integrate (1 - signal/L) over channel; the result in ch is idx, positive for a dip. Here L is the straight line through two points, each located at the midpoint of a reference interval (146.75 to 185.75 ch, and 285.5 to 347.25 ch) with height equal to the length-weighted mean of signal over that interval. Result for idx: -3.8 ch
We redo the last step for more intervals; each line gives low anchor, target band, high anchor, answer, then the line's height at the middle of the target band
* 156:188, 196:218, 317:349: -2.99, 7.83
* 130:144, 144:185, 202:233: 4.18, 9.31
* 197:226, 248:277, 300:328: -2.79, 8.26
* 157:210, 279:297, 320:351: -3.47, 7.35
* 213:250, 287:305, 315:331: -3.19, 7.58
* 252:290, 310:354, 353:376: 5.35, 8.08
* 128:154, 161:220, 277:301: 5.13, 9.22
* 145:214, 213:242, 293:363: -3.37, 8.21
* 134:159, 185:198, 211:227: 0.65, 8.93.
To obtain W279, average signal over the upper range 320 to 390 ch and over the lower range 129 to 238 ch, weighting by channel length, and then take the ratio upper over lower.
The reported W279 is 0.79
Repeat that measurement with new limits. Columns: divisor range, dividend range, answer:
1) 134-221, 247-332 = 0.98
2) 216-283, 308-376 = 0.80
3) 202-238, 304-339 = 0.82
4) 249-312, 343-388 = 0.80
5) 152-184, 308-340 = 0.90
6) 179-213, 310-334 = 0.83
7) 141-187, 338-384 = 0.85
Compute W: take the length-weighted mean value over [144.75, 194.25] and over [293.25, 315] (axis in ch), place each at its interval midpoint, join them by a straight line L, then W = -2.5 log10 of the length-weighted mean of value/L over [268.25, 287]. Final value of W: -0.028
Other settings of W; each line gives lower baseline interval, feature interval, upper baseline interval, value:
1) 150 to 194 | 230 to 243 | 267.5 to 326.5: -0.18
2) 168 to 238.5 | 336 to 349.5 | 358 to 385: 0.10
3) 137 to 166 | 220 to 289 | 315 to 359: -0.15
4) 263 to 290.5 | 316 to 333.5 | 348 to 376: 0.17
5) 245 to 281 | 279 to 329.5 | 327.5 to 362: 0.00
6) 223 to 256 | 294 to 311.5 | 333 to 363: -0.09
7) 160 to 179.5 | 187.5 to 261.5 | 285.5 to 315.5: -0.10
